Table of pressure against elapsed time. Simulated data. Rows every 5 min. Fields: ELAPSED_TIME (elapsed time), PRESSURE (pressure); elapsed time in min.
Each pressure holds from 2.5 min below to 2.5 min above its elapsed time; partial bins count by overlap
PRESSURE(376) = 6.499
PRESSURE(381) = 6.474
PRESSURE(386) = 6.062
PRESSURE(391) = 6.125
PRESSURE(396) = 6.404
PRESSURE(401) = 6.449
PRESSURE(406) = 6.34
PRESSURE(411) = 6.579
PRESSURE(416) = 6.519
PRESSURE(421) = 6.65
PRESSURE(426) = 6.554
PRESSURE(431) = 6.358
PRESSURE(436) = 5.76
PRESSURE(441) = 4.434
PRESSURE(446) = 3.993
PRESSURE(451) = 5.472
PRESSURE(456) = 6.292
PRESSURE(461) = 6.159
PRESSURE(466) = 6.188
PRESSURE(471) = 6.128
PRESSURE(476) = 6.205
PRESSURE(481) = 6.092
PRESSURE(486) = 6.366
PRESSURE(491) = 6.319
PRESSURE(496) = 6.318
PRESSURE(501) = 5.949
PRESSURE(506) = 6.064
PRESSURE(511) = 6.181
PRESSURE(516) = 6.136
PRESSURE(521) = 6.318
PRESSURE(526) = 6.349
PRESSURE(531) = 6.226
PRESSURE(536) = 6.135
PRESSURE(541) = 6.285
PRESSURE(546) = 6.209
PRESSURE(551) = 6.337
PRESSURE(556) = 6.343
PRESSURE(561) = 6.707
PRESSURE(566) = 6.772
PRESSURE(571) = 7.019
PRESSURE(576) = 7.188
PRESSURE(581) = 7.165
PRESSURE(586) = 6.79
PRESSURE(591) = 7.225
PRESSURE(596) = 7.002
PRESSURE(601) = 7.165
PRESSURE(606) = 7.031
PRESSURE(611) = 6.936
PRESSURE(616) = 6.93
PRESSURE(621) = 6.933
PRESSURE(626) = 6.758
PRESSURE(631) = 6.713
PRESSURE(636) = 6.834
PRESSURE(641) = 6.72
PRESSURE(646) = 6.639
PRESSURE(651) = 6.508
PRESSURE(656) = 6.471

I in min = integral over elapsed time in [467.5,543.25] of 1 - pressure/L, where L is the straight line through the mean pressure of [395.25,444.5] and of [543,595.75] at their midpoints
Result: 3.6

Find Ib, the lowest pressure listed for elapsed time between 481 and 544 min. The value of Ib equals 5.949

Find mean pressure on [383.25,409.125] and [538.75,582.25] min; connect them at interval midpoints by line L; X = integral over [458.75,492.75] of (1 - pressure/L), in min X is 1.37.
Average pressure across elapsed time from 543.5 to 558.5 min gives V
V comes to 6.3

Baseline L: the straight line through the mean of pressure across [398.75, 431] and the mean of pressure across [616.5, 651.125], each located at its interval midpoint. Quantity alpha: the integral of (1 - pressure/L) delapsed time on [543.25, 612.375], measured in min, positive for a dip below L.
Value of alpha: -1.6 min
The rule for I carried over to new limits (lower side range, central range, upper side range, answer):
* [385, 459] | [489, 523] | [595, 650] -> 0.97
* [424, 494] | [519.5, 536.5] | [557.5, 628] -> 0.45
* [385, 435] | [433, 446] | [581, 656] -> 3.07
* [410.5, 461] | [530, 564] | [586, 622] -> 1.50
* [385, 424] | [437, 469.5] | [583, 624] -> 5.43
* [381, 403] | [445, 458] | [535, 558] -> 1.90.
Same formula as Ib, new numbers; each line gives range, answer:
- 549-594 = 6.337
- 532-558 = 6.135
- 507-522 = 6.136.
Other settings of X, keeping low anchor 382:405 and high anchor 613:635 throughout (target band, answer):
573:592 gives -1.0 min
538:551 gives 0.8 min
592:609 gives -0.7 min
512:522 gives 0.6 min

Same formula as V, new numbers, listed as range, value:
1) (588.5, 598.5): 7.11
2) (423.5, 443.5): 5.78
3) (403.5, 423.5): 6.52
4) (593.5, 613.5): 7.03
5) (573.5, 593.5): 7.09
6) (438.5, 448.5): 4.21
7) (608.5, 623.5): 6.93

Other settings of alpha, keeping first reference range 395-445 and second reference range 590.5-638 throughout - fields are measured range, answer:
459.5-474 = 0.4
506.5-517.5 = 0.6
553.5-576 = -0.1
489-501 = 0.4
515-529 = 0.6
